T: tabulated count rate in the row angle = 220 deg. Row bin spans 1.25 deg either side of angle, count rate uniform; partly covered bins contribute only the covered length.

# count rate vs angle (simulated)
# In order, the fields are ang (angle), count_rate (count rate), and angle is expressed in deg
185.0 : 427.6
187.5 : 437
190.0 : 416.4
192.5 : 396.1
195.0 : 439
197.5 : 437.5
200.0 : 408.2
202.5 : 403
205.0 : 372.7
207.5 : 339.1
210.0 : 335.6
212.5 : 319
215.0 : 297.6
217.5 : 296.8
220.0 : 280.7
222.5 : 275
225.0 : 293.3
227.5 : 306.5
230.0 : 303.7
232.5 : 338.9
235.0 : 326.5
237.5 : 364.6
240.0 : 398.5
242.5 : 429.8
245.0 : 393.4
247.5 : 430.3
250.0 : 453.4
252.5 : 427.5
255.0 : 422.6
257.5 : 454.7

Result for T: 280.7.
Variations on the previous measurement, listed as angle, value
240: 398.5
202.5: 403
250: 453.4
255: 422.6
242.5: 429.8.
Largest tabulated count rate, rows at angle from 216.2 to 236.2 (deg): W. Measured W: 338.9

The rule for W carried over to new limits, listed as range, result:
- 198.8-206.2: 408.2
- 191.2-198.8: 439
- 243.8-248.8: 430.3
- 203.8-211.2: 372.7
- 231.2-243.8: 429.8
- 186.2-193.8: 437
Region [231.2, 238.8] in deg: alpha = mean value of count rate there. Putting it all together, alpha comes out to 343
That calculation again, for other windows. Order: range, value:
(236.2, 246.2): 396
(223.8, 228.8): 300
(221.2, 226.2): 284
